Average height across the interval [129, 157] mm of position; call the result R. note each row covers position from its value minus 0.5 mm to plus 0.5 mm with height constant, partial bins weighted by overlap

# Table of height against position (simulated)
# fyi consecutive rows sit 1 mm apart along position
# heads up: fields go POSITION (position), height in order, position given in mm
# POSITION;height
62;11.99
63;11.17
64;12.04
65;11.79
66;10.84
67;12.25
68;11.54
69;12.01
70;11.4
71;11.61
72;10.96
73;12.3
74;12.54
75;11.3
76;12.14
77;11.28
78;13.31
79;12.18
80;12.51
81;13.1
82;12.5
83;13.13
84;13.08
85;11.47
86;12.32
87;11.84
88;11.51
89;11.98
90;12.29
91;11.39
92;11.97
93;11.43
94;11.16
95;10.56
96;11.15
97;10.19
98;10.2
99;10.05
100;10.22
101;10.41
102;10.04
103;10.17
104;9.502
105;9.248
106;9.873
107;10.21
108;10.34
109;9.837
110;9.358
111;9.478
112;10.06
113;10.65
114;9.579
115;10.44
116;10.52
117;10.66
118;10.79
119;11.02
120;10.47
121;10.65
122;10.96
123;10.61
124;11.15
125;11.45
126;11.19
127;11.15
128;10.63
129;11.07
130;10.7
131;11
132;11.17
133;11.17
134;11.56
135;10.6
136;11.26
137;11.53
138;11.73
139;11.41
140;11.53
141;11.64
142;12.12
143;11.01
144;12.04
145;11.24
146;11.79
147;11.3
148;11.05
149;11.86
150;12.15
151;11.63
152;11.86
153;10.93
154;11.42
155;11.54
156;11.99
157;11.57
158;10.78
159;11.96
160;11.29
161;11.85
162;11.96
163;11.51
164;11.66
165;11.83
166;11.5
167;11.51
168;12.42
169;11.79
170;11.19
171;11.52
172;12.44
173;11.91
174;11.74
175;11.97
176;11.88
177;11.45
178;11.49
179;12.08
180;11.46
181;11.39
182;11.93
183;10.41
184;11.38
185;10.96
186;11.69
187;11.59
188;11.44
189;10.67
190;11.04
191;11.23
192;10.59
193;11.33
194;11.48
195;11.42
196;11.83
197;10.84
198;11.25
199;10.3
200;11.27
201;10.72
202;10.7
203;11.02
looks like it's 11.4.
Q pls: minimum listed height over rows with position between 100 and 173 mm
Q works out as 9.248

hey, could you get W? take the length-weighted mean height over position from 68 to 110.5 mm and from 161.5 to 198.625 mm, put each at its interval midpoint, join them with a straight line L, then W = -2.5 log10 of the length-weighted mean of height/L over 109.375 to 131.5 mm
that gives 0.074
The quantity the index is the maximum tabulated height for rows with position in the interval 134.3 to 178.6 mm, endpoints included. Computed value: 12.44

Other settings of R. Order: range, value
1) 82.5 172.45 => 11.1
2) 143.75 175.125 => 11.7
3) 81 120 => 10.8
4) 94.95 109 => 10.1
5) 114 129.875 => 10.8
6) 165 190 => 11.6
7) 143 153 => 11.6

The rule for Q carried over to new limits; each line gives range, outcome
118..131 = 10.47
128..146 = 10.6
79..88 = 11.47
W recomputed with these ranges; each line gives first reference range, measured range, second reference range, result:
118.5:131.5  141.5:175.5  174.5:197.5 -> -0.05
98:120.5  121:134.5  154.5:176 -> -0.04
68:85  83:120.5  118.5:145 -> 0.10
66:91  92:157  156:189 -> 0.09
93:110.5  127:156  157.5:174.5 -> -0.03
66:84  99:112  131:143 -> 0.19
